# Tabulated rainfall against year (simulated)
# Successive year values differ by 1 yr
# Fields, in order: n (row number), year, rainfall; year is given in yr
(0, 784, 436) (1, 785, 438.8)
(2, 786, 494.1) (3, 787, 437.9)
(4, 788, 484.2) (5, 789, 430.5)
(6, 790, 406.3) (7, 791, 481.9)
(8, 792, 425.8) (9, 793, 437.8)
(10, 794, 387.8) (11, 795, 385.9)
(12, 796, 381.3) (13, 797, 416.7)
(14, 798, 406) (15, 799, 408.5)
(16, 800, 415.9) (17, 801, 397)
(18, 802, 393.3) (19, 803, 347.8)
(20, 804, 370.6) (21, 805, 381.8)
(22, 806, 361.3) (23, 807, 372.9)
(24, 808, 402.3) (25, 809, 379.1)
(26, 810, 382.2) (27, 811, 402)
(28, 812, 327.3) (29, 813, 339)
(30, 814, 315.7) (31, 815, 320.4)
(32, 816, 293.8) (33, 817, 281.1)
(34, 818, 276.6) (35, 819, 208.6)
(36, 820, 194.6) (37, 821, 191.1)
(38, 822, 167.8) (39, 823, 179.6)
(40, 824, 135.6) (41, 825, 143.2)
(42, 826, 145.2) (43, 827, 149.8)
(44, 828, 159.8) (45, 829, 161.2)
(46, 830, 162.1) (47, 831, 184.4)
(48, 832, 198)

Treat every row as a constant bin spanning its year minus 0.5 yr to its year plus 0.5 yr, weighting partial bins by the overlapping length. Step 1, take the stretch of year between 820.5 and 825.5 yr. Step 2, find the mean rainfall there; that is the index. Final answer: 163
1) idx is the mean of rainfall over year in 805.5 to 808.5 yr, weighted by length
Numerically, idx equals 379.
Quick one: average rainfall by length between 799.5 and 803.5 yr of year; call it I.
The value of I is 388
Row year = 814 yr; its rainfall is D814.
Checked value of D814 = 315.7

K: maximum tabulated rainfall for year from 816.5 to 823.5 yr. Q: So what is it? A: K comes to 281.1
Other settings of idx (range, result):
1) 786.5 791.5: 448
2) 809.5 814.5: 353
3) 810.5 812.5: 365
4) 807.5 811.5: 391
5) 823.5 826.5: 141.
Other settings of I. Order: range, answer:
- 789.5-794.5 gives 428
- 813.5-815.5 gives 318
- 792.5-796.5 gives 398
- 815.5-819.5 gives 265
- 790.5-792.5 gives 454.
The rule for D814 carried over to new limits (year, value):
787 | 437.9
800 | 415.9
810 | 382.2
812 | 327.3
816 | 293.8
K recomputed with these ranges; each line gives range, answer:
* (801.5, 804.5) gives 393.3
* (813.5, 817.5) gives 320.4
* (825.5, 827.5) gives 149.8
